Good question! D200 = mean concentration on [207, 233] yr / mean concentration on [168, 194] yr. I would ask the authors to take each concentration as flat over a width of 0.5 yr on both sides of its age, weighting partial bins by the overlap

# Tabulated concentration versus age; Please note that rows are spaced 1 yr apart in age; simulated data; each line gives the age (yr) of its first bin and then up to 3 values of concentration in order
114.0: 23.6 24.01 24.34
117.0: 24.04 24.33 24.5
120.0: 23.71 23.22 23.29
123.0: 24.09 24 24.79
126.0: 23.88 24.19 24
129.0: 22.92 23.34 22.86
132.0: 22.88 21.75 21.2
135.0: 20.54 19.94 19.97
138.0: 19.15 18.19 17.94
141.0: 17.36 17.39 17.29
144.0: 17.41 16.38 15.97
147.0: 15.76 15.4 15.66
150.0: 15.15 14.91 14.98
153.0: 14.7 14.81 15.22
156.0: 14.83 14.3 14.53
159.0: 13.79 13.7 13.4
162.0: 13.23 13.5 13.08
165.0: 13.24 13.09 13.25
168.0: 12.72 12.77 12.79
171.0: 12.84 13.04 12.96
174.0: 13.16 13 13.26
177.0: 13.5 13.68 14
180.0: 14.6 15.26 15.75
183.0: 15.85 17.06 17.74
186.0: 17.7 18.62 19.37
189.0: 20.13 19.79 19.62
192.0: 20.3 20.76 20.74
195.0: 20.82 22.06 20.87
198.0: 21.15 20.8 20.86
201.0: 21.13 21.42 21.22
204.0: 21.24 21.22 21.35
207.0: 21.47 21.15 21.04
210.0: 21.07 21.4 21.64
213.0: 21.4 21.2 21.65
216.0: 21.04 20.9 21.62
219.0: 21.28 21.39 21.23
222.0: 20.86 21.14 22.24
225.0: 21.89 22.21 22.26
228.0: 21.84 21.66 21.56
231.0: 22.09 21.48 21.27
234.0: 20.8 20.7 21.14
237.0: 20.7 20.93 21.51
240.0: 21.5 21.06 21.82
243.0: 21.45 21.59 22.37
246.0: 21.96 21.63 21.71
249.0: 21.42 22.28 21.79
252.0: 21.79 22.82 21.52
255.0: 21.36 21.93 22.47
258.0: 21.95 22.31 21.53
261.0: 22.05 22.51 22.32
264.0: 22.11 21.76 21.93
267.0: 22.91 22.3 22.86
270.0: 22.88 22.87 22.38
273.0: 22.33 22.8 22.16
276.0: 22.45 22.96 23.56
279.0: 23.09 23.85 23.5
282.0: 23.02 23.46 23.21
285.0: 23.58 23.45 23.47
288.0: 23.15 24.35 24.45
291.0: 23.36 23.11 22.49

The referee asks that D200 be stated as 1.35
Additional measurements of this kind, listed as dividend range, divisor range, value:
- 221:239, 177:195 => 1.21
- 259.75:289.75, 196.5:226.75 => 1.07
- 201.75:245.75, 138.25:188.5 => 1.43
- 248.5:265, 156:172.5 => 1.65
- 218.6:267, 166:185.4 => 1.55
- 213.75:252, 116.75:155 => 1.08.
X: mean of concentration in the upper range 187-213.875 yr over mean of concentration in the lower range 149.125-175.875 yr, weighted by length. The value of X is 1.5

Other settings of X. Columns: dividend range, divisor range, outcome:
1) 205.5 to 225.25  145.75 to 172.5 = 1.52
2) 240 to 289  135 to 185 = 1.49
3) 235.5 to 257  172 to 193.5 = 1.32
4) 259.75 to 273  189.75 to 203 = 1.07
